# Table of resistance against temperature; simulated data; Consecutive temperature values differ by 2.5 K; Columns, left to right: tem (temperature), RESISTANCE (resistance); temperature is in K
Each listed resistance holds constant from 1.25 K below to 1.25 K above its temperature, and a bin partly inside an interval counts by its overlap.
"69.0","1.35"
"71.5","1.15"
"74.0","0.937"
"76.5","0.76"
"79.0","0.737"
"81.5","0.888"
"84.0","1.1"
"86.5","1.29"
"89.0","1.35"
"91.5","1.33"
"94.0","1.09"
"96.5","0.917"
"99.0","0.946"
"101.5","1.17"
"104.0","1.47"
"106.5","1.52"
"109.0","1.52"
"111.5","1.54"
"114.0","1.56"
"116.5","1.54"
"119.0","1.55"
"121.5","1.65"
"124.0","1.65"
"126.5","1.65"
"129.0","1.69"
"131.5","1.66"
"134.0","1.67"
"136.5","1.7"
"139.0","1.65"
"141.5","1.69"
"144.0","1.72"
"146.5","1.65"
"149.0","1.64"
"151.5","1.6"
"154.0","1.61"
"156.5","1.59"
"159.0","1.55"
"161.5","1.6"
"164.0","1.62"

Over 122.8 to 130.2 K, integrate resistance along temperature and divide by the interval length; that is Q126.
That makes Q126 1.66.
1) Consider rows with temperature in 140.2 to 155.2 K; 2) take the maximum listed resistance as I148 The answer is 1.72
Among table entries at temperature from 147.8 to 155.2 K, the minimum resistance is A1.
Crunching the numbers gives 1.6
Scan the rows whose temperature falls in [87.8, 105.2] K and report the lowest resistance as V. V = 0.917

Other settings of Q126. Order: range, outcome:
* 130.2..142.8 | 1.67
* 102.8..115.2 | 1.52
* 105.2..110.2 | 1.52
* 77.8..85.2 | 0.908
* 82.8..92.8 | 1.27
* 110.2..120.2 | 1.55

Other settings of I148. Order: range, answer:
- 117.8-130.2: 1.69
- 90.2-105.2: 1.47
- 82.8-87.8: 1.29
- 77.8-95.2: 1.35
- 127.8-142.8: 1.7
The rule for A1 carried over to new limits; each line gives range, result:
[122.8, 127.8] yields 1.65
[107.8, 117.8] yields 1.52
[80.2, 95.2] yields 0.888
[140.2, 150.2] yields 1.64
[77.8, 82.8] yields 0.737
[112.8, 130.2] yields 1.54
